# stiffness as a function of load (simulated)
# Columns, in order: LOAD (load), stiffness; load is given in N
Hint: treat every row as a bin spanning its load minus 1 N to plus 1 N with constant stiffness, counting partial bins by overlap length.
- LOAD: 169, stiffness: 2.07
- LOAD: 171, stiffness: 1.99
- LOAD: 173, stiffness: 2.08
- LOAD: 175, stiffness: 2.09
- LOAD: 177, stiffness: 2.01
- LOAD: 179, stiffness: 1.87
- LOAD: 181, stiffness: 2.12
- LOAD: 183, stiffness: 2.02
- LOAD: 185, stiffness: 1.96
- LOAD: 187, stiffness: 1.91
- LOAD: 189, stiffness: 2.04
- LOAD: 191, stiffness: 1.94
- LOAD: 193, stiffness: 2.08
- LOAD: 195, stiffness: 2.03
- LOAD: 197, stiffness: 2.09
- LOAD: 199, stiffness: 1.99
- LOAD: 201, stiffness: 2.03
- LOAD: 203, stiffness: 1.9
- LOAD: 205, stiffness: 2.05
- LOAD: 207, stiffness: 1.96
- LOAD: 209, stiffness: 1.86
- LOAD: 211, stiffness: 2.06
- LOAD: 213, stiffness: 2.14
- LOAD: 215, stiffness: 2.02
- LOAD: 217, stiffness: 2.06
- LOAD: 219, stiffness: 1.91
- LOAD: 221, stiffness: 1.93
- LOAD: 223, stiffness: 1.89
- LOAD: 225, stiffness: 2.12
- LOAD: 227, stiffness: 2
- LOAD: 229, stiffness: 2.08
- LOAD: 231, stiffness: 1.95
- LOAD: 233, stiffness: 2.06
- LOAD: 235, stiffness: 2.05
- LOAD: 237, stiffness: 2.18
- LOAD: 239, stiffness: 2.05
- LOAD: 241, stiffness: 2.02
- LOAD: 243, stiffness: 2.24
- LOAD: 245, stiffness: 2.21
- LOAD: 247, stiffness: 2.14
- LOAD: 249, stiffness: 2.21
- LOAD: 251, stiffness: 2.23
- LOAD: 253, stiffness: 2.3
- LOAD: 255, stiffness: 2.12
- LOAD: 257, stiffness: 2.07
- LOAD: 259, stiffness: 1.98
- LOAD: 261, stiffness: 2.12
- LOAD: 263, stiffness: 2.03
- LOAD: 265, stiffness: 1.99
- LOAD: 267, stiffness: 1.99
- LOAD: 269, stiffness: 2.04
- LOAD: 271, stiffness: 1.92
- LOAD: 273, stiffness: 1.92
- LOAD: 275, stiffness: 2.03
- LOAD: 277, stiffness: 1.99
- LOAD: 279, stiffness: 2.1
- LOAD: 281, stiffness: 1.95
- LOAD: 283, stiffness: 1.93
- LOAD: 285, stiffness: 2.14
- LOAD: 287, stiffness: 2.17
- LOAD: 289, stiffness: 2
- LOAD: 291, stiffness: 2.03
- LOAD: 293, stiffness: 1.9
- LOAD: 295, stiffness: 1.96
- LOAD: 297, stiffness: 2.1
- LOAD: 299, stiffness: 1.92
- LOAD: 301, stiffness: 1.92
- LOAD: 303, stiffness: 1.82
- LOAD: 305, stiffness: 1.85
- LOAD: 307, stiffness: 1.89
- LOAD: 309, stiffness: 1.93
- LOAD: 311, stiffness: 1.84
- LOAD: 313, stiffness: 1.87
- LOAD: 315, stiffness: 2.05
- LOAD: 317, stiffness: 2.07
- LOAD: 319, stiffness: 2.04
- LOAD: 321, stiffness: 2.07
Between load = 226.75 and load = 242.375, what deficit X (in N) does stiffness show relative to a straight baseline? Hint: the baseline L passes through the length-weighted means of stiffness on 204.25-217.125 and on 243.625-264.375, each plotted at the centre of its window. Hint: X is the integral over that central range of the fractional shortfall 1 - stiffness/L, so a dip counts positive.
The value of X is 0.22 N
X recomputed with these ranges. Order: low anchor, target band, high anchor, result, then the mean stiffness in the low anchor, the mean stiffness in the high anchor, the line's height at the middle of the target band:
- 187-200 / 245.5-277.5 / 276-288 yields -0.48 N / 2.02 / 2.05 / 2.04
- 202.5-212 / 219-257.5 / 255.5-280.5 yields -1.92 N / 1.97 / 2.02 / 1.99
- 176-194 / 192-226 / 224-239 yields 0.37 N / 1.99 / 2.06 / 2.03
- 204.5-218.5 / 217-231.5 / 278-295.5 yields 0.20 N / 2.02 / 2.02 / 2.02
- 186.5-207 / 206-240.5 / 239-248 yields 1.06 N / 2.01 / 2.14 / 2.08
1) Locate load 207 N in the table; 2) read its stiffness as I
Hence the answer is 1.96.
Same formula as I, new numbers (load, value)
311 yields 1.84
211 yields 2.06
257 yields 2.07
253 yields 2.3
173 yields 2.08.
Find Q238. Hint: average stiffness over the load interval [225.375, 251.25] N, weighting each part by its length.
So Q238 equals 2.11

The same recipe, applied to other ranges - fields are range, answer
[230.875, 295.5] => 2.06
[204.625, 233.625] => 2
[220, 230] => 2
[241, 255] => 2.2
